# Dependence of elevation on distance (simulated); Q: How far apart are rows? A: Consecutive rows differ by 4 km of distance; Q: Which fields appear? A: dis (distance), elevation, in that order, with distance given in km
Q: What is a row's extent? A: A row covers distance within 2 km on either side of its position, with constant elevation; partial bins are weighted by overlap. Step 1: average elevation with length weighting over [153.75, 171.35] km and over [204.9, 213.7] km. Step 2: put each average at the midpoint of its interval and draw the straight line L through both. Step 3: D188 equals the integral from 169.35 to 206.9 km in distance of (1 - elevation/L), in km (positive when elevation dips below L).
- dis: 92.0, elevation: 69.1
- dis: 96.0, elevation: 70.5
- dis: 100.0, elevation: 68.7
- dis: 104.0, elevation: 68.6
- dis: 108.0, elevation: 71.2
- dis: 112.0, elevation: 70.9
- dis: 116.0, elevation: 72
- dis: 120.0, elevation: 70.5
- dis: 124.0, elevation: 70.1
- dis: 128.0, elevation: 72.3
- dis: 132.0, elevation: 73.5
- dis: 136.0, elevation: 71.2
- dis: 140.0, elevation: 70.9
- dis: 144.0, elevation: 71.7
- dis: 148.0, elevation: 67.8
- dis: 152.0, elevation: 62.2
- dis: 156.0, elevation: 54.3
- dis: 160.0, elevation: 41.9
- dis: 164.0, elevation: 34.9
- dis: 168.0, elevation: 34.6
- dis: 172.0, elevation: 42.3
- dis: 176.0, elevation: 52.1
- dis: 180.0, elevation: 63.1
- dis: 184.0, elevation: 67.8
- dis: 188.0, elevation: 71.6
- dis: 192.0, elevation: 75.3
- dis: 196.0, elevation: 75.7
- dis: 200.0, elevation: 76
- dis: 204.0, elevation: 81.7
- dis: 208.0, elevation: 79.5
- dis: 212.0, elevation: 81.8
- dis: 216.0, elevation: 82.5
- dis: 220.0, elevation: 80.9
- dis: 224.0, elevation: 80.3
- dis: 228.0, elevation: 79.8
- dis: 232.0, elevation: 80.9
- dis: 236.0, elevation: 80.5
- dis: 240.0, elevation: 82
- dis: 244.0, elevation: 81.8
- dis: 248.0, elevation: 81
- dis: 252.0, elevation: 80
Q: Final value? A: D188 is -2.1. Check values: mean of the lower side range 41.8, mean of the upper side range 80.7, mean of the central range 67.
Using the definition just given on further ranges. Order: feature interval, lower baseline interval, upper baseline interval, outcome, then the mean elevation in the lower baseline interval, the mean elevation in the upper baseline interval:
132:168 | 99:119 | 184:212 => 7.00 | 70.4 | 76.4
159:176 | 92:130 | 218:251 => 8.00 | 70.5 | 80.9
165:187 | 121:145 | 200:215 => 7.09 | 71.6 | 80.4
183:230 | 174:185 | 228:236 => -4.91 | 60.4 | 80.5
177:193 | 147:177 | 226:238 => -2.52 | 48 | 80.4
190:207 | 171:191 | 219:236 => -2.22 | 61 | 80.5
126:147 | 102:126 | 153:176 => -4.85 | 70.5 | 43.4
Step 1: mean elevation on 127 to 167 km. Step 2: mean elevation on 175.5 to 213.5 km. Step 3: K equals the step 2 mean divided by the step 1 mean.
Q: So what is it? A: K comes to 1.20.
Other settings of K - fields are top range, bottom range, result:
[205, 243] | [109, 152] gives 1.15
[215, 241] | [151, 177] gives 1.79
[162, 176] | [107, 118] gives 0.55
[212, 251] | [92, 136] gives 1.15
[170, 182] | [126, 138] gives 0.73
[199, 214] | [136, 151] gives 1.15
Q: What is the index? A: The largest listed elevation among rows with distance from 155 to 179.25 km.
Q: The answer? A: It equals 54.3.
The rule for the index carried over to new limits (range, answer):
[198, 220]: 82.5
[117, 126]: 70.5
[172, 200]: 76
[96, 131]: 72.3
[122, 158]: 73.5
